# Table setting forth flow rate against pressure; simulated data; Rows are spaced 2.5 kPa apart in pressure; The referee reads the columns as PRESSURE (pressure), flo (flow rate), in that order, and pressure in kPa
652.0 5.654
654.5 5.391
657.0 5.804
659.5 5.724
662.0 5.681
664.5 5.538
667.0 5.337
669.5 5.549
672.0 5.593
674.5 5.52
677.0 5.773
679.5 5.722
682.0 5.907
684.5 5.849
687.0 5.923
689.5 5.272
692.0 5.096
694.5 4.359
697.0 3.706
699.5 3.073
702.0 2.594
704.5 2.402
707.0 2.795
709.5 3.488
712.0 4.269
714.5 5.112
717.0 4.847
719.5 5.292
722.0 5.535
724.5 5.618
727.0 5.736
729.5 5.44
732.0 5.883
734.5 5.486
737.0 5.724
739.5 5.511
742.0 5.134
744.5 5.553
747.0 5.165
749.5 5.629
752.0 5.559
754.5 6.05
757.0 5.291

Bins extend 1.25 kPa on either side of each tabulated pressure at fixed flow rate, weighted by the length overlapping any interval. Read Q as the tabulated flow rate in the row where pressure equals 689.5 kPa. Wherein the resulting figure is 5.272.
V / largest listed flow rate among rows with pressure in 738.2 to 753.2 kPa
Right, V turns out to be 5.629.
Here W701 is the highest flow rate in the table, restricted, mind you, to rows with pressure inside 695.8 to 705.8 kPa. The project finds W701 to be 3.706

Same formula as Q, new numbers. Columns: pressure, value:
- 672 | 5.593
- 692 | 5.096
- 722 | 5.535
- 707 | 2.795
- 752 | 5.559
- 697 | 3.706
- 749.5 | 5.629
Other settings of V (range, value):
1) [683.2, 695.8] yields 5.923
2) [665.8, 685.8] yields 5.907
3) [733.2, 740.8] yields 5.724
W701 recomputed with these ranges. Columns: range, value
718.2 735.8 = 5.883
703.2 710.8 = 3.488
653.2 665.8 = 5.804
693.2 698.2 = 4.359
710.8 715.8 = 5.112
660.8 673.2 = 5.681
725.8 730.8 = 5.736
